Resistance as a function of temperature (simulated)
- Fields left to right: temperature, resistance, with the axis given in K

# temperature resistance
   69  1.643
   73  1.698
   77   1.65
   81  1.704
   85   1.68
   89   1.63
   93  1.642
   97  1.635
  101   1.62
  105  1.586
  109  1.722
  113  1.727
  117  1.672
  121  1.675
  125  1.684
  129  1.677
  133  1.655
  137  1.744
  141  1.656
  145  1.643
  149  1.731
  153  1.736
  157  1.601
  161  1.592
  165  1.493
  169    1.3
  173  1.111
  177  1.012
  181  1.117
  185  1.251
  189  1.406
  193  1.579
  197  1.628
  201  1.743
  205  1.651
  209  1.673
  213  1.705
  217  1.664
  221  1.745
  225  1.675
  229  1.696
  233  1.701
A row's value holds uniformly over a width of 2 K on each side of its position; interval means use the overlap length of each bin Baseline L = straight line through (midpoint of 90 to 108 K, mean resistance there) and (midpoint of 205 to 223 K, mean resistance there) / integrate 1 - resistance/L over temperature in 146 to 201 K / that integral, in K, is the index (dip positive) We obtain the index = 7.44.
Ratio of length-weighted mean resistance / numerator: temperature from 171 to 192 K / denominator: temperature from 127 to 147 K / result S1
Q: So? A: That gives 0.72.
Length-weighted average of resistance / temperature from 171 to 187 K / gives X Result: 1.12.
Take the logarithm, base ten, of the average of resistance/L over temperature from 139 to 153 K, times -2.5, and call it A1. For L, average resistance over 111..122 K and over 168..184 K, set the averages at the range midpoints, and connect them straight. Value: -0.19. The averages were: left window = 1.69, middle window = 1.69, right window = 1.13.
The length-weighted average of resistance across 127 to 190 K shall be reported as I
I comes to 1.48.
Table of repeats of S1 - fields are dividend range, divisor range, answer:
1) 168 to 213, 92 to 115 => 0.86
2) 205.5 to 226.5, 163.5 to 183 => 1.41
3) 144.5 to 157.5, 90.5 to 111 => 1.03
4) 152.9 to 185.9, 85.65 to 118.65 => 0.81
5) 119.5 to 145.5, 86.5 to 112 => 1.02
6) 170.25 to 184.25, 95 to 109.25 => 0.68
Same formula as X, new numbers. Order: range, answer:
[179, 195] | 1.34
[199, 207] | 1.7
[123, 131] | 1.68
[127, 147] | 1.68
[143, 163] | 1.66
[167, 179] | 1.14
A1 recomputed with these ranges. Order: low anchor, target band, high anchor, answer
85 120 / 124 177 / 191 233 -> 0.07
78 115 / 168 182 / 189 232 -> 0.42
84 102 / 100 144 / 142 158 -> -0.01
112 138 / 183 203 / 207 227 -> 0.11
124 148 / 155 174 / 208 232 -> 0.17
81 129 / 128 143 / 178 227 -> -0.03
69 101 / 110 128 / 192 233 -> -0.02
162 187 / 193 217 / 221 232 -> -0.12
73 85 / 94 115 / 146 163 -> 0.01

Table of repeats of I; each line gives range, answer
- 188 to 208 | 1.61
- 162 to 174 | 1.34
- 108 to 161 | 1.68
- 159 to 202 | 1.38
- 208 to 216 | 1.69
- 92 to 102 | 1.63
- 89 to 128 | 1.66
